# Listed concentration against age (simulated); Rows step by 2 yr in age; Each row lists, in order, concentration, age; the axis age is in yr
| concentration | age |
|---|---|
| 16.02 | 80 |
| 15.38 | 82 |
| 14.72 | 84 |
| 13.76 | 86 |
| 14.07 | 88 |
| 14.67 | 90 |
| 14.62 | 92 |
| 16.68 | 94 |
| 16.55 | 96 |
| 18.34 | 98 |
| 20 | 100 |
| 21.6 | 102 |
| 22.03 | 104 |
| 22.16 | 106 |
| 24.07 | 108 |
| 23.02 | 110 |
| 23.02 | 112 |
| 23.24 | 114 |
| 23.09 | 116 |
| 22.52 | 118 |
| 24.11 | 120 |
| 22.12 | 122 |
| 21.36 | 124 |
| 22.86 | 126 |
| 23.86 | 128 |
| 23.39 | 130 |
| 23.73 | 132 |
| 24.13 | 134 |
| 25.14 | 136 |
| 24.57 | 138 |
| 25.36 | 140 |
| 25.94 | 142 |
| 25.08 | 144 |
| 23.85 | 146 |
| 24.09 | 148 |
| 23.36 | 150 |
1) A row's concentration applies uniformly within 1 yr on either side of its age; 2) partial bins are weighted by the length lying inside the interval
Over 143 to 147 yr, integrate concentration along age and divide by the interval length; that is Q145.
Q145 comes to 24.5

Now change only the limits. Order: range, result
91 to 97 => 15.9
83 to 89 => 14.2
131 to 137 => 24.3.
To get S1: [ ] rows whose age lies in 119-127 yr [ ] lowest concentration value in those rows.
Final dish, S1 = 21.36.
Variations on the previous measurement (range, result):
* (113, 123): 22.12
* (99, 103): 20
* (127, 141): 23.39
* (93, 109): 16.55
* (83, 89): 13.76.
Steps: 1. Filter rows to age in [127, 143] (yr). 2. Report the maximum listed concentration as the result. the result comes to 25.94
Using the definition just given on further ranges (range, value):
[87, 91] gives 14.67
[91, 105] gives 22.03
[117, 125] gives 24.11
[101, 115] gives 24.07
